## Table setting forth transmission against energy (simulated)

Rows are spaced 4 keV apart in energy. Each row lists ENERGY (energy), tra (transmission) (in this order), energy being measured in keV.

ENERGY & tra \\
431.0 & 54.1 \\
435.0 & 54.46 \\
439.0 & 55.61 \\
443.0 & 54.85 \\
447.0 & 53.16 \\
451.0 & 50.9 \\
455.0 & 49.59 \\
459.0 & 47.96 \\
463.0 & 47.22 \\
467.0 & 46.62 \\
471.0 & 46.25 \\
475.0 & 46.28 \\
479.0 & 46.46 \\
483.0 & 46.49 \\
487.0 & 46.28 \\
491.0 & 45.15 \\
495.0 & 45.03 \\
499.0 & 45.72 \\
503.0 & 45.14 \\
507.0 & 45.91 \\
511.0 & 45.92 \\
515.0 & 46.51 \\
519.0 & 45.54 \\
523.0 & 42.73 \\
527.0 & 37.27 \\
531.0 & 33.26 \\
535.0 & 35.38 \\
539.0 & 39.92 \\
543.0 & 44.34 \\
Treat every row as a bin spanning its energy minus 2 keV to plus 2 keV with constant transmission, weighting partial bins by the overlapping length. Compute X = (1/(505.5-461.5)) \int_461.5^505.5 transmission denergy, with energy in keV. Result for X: 46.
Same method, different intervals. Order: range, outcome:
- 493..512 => 45.5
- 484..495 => 45.7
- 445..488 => 48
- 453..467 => 48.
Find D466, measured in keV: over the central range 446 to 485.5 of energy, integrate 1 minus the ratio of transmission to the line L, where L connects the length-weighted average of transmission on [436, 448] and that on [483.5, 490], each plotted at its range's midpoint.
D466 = 1.72 keV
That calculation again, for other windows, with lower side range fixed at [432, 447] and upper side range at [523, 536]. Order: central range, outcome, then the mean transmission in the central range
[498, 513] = -1.6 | 45.7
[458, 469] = 0.6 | 47.2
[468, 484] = 0.3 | 46.4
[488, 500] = -0.5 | 45.3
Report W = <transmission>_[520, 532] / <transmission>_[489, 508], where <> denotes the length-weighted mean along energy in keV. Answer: 0.9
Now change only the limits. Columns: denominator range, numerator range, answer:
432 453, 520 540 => 0.71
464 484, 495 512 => 0.98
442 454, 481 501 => 0.87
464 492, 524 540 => 0.79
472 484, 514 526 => 0.95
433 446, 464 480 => 0.85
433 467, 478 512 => 0.89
